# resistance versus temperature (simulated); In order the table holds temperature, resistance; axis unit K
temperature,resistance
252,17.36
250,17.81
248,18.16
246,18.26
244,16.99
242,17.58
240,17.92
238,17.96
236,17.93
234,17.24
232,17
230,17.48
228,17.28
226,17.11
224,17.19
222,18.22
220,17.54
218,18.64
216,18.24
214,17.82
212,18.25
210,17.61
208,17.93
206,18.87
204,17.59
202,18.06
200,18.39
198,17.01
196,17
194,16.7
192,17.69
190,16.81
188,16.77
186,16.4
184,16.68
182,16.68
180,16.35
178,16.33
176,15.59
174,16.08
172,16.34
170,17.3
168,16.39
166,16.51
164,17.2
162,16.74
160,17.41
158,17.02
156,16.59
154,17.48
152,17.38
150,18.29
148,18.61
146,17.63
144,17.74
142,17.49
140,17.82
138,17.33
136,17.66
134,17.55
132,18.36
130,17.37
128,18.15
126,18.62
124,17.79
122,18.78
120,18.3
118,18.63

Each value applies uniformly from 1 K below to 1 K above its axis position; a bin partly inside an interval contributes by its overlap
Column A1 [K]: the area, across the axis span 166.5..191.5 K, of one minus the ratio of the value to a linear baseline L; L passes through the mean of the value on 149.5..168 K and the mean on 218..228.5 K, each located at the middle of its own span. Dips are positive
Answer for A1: 1.1 K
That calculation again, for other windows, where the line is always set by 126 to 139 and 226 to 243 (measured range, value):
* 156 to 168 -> 0.6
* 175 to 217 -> 0.8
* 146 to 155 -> -0.1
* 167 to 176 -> 0.6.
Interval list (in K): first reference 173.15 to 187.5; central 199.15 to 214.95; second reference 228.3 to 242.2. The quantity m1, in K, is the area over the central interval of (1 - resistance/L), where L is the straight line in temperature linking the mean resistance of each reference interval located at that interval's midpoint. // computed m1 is -1.1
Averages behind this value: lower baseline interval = 16.3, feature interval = 18.1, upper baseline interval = 17.6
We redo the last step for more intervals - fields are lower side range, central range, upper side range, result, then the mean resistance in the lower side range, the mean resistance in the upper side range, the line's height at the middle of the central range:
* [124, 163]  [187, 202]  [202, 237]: 0.4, 17.6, 17.8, 17.7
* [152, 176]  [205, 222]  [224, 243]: -0.8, 16.8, 17.5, 17.3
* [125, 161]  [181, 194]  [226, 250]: 0.6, 17.7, 17.6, 17.7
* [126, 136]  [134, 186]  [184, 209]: 1.8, 17.9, 17.4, 17.7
